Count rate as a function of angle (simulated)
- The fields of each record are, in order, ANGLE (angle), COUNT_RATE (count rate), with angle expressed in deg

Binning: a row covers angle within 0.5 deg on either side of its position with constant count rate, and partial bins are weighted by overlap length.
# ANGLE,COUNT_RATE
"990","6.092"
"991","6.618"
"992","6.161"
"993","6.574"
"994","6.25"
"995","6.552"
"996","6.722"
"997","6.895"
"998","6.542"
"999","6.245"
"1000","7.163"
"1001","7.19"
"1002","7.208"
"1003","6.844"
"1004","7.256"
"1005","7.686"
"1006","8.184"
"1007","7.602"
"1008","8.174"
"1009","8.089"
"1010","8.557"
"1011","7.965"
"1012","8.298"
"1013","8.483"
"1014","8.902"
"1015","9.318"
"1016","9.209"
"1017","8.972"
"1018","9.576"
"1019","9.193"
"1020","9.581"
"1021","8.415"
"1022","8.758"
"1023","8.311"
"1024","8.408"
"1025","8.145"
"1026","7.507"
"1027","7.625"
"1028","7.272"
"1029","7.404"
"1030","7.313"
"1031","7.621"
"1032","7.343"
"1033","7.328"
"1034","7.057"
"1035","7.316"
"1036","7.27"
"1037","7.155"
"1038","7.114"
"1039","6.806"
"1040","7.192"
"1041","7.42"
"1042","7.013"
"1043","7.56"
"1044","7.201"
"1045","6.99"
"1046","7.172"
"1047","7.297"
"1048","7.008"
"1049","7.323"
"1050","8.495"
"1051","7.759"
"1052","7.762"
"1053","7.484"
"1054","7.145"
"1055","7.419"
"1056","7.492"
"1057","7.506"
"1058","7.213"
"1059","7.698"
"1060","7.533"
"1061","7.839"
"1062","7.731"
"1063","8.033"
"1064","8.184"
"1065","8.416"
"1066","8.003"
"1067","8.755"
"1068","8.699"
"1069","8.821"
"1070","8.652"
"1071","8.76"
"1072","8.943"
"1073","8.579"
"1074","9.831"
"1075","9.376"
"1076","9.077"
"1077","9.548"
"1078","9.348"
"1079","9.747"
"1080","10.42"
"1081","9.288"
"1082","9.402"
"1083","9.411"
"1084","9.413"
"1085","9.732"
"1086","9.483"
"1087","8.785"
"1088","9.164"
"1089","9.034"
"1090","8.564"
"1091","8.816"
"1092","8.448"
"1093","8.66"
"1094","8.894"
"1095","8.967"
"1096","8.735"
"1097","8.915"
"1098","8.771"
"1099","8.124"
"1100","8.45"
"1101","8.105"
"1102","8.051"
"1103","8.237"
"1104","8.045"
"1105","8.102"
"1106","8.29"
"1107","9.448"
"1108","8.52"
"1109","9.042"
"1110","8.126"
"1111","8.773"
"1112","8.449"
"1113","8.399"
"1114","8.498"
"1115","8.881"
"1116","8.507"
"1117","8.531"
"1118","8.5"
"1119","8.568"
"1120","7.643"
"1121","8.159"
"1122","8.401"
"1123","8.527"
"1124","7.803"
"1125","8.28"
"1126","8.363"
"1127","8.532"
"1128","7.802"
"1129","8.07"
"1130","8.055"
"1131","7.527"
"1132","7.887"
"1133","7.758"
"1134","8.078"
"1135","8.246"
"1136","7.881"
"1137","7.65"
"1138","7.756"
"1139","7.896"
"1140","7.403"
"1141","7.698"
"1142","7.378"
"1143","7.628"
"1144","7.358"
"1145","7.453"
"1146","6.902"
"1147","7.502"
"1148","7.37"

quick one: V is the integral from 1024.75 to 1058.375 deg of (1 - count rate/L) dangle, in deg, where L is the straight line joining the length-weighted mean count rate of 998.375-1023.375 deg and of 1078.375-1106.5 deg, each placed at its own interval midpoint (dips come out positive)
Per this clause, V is 4.29 deg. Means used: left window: 8.2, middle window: 7.37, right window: 8.86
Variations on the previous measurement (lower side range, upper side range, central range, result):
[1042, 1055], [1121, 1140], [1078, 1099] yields -3.83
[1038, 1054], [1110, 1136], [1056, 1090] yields -4.92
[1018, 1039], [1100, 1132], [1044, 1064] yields 1.11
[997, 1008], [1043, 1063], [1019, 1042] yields -0.94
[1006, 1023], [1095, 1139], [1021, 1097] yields 2.85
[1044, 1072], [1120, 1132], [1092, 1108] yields -1.03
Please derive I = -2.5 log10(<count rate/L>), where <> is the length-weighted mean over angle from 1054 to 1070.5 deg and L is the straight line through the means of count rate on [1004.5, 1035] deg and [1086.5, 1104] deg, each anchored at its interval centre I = 0.06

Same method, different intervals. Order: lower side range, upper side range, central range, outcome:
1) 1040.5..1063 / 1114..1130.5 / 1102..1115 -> -0.05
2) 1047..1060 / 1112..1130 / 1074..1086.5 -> -0.21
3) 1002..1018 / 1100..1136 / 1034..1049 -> 0.15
